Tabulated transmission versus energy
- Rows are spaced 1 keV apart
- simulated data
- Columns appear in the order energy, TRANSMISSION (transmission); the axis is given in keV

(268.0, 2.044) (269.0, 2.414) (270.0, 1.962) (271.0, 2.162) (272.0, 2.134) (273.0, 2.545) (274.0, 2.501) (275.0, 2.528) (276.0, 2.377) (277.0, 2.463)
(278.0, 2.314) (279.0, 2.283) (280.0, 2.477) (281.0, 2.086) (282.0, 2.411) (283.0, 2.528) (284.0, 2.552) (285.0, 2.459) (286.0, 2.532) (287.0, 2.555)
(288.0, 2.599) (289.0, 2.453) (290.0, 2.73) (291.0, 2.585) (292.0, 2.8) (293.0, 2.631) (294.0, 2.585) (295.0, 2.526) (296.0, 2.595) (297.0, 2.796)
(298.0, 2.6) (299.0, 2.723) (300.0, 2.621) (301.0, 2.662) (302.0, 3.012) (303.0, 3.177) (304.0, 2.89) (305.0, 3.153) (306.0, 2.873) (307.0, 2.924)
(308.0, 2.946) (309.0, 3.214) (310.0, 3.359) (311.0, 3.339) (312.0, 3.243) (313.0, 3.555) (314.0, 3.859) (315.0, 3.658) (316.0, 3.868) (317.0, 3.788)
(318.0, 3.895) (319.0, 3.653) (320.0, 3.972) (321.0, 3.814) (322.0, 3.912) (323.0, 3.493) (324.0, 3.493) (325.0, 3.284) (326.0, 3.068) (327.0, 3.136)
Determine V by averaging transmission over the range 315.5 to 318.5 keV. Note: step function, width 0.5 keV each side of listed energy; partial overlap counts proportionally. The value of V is 3.85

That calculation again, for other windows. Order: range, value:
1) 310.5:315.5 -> 3.53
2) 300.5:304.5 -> 2.94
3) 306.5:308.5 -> 2.94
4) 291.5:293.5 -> 2.72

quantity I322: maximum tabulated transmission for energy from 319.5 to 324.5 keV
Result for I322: 3.972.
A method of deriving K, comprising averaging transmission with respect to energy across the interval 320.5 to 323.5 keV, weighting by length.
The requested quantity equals 3.74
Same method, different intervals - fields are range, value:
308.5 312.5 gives 3.29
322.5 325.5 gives 3.42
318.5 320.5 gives 3.81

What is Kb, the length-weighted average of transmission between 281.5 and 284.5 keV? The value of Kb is 2.5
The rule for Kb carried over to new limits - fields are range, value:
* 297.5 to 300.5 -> 2.65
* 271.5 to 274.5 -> 2.39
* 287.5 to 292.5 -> 2.63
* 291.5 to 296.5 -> 2.63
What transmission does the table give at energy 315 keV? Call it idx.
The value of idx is 3.658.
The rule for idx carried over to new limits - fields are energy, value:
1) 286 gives 2.532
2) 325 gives 3.284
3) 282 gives 2.411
